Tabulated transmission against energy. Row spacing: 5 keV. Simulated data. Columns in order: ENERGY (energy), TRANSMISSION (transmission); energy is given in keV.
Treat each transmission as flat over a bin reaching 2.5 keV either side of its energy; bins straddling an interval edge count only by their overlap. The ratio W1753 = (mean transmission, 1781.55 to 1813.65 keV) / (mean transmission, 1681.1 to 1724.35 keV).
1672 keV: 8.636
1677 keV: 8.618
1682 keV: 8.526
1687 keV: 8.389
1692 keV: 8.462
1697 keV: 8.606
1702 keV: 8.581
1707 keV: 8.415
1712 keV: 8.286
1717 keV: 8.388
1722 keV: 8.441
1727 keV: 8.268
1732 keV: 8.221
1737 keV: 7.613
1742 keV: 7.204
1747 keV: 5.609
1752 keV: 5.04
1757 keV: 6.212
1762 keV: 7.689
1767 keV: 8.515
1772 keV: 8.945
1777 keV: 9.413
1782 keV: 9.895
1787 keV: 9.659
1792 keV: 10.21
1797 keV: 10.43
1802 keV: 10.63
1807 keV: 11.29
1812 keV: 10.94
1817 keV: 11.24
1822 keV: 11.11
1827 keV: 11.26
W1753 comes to 1.24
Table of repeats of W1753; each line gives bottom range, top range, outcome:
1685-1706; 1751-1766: 0.78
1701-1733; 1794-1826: 1.31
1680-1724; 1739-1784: 0.90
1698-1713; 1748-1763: 0.72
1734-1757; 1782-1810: 1.63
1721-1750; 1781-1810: 1.39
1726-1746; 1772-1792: 1.26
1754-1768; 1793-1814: 1.48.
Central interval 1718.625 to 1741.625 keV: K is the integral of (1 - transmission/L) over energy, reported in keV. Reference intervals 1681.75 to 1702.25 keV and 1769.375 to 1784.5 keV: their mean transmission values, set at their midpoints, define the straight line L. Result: 2.2 keV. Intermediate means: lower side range 8.5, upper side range 9.41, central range 8.06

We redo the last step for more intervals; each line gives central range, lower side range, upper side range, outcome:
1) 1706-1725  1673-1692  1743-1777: -1.0 keV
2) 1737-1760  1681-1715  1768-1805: 7.5 keV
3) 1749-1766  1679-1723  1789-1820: 5.7 keV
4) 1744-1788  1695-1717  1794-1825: 9.4 keV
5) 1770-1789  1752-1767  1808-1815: -2.3 keV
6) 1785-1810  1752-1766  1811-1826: -2.3 keV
